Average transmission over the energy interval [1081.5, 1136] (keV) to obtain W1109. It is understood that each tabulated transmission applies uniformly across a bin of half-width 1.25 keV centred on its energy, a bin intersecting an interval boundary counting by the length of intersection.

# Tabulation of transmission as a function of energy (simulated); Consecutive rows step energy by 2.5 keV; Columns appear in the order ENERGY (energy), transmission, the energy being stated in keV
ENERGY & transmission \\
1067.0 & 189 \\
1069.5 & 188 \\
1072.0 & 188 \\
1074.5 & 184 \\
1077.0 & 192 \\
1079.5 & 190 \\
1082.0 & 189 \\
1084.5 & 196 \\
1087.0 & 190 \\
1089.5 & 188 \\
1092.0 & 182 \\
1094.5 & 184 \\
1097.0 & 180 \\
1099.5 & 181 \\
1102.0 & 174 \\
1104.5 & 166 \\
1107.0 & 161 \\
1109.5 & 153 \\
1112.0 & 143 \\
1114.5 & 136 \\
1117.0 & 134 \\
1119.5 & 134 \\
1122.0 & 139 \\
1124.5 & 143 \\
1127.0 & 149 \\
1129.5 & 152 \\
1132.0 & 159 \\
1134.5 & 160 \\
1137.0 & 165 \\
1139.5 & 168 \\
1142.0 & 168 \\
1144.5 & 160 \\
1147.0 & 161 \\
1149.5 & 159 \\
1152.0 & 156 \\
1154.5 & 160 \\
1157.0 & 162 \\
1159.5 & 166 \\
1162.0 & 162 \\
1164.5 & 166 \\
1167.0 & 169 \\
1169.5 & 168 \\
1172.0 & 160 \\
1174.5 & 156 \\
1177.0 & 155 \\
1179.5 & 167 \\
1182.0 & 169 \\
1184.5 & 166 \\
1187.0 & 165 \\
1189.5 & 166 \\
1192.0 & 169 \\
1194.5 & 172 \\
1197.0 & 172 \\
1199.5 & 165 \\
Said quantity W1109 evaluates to 163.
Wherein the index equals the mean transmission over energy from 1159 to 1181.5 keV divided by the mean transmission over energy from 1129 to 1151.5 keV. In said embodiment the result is 1.0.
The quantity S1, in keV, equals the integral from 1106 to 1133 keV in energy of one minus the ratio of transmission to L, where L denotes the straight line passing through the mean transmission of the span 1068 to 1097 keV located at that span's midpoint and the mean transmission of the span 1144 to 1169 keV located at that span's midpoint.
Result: 4.6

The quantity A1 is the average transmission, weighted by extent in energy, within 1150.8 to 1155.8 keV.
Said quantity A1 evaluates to 158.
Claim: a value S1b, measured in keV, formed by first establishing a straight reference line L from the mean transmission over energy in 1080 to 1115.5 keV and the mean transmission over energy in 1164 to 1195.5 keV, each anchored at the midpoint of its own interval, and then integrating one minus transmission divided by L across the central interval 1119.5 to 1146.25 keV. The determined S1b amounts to 2.3 keV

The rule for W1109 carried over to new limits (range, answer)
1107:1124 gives 142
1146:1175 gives 162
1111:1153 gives 152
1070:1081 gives 188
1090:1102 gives 181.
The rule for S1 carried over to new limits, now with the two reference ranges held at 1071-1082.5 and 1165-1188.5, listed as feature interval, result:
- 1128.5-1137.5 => 0.83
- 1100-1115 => 1.93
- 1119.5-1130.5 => 2.02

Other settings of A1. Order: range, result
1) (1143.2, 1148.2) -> 161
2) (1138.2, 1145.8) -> 165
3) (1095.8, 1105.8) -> 175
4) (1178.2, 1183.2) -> 168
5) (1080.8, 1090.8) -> 191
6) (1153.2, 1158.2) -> 161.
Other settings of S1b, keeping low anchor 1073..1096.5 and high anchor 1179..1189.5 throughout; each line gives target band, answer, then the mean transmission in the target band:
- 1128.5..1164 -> 2.7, 161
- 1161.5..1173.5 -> 0.4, 165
